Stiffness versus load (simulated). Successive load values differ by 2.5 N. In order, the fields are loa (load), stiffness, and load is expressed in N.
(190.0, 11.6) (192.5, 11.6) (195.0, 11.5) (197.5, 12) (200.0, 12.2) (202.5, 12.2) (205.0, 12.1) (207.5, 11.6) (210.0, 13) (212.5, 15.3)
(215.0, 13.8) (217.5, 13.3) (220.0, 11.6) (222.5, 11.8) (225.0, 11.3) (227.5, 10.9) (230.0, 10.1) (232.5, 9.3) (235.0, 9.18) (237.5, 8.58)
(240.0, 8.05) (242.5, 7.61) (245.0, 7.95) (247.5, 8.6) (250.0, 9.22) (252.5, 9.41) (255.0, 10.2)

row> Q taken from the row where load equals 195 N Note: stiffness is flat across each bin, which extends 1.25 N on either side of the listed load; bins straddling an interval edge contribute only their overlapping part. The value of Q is 11.5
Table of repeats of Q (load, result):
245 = 7.95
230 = 10.1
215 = 13.8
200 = 12.2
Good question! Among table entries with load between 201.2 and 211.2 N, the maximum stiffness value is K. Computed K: 13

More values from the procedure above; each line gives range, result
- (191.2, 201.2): 12.2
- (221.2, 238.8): 11.8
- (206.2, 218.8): 15.3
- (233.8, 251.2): 9.22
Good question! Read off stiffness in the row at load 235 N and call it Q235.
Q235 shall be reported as 9.18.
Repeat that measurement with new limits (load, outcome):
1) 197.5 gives 12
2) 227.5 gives 10.9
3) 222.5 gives 11.8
